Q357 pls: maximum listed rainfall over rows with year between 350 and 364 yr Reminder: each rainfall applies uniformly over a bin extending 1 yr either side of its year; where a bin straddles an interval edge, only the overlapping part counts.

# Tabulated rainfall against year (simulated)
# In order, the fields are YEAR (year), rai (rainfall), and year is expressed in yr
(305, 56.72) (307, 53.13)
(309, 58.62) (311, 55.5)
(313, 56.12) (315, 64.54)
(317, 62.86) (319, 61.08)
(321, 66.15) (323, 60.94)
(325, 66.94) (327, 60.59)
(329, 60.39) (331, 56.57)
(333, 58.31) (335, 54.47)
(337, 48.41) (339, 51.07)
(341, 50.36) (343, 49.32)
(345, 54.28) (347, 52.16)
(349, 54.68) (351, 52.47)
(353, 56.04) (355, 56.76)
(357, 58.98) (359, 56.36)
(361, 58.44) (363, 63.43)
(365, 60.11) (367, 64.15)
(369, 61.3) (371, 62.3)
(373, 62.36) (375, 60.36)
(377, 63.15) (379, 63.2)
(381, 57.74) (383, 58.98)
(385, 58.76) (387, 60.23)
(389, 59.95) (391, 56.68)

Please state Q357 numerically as 63.43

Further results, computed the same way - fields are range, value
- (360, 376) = 64.15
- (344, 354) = 56.04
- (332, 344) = 58.31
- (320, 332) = 66.94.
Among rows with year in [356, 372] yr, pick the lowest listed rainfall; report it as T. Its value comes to 56.36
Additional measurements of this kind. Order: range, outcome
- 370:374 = 62.3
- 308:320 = 55.5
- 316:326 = 60.94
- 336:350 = 48.41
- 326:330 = 60.39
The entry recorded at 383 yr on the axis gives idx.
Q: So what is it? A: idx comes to 58.98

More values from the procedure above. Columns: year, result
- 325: 66.94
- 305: 56.72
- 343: 49.32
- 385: 58.76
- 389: 59.95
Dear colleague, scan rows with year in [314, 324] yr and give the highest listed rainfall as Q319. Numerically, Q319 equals 66.15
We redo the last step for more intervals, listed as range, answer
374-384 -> 63.2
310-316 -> 64.54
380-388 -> 60.23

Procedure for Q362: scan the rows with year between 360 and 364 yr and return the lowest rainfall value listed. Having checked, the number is 58.44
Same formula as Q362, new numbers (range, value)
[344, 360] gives 52.16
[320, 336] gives 54.47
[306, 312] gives 53.13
